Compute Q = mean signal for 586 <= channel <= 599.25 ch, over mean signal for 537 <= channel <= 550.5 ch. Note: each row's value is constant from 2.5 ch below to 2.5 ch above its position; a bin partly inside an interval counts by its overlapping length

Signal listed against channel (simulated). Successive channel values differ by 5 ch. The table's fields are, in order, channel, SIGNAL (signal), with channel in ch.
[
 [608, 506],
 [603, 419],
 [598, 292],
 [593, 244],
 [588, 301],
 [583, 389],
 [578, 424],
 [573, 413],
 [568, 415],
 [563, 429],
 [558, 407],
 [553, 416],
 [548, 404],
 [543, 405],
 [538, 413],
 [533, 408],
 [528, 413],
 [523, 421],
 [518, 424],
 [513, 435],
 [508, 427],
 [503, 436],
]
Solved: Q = 0.68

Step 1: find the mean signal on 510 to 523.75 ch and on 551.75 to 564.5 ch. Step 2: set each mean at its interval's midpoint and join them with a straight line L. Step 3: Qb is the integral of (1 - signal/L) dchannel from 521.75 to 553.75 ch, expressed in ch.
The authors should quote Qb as 0.8 ch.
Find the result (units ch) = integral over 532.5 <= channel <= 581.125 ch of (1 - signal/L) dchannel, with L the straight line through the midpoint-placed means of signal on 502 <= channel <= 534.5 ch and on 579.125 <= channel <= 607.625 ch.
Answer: -3.8 ch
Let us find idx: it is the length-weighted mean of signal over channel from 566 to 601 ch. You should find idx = 354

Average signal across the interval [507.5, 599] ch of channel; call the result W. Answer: 395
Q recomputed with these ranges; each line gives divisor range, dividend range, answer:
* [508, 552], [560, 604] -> 0.89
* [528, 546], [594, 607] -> 0.88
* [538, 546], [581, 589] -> 0.86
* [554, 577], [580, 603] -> 0.77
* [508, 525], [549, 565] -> 0.97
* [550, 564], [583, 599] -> 0.71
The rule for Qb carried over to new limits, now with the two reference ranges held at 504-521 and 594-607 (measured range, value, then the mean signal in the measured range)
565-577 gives -1.03 ch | 416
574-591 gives 0.16 ch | 371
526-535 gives 0.10 ch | 410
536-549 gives -0.07 ch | 408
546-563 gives -0.69 ch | 412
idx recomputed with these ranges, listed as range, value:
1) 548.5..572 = 415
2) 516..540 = 416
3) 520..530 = 418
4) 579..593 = 335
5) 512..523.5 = 427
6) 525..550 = 409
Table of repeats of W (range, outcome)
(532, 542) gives 410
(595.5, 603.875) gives 343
